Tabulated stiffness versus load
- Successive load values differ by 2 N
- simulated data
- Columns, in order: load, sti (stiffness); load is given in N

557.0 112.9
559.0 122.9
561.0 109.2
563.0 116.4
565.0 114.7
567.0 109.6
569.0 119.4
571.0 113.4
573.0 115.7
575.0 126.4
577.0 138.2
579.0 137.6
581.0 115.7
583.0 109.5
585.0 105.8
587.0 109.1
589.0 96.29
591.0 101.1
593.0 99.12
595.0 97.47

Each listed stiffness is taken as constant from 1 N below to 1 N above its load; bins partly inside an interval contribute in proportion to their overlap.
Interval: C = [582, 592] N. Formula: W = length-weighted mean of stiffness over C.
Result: 104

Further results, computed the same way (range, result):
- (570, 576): 118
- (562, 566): 116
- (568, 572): 116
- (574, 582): 129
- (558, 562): 116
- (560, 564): 113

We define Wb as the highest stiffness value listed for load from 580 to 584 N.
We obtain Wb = 115.7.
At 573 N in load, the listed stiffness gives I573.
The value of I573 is 115.7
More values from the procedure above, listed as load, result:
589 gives 96.29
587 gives 109.1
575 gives 126.4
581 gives 115.7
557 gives 112.9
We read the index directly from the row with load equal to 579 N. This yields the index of 137.6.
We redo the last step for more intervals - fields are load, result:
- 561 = 109.2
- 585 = 105.8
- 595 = 97.47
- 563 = 116.4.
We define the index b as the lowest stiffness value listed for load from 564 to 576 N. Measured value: 109.6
